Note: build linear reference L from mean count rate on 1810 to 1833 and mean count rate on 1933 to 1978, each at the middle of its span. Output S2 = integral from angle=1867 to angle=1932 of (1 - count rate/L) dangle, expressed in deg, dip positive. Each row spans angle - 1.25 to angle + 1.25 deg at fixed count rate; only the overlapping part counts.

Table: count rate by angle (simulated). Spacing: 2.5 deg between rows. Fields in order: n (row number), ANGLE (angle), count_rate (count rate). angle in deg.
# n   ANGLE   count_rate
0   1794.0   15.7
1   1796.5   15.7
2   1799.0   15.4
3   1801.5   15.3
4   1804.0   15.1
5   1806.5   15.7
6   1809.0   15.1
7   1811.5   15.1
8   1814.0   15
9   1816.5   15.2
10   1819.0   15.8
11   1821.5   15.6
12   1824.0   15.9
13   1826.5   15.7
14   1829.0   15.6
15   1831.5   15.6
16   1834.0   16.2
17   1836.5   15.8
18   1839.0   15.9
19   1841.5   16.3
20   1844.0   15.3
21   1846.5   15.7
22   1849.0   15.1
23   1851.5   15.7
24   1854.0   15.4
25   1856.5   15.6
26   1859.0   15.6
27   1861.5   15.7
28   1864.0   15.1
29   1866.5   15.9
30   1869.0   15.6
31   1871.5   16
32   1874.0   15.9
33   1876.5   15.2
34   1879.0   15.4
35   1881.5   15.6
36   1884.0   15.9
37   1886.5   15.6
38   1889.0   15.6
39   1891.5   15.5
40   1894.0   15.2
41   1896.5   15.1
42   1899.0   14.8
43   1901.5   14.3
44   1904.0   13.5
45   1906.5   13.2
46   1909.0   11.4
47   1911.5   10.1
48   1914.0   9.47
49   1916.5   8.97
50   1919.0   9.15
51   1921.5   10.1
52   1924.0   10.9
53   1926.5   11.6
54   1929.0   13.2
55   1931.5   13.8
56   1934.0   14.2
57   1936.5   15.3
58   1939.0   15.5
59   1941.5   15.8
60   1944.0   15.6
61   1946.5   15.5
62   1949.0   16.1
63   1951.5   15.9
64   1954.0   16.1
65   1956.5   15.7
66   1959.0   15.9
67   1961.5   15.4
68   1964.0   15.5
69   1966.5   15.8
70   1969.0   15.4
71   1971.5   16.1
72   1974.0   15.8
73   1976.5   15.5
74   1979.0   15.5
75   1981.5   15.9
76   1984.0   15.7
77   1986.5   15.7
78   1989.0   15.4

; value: 8.5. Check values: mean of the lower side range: 15.5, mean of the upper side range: 15.6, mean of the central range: 13.5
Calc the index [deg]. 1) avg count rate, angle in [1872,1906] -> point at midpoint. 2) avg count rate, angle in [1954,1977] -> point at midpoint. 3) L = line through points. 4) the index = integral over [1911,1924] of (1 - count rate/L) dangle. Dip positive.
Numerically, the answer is 4.8 deg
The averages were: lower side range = 15.2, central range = 9.66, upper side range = 15.7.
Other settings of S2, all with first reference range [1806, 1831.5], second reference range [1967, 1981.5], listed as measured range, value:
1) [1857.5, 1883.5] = -0.11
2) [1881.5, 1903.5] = 0.51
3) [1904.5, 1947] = 8.38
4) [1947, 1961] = -0.20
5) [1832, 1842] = -0.32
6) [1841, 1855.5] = -0.03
